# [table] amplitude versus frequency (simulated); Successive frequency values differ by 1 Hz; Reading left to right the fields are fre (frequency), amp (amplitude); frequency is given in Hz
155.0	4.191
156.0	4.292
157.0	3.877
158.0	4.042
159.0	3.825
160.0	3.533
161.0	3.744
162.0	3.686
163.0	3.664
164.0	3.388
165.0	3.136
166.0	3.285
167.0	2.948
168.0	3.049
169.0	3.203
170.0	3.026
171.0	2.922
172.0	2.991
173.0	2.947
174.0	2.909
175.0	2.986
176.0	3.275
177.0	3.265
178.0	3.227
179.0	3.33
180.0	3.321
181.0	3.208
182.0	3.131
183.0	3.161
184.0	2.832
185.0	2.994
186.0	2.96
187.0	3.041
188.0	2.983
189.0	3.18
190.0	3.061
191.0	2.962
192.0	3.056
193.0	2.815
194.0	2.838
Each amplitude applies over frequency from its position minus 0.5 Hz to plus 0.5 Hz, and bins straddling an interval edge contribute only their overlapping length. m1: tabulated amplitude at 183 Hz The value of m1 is 3.161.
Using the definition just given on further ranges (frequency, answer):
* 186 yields 2.96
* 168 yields 3.049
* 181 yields 3.208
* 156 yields 4.292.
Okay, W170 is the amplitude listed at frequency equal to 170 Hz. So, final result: 3.026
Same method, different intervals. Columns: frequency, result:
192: 3.056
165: 3.136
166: 3.285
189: 3.18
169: 3.203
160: 3.533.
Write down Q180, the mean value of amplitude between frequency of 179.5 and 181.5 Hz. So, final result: 3.26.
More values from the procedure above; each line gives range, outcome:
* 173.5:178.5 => 3.13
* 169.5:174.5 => 2.96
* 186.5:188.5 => 3.01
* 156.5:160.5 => 3.82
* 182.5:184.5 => 3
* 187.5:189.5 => 3.08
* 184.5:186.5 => 2.98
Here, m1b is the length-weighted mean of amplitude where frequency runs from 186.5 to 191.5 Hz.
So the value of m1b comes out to 3.05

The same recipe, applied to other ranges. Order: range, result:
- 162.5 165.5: 3.4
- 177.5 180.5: 3.29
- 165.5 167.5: 3.12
